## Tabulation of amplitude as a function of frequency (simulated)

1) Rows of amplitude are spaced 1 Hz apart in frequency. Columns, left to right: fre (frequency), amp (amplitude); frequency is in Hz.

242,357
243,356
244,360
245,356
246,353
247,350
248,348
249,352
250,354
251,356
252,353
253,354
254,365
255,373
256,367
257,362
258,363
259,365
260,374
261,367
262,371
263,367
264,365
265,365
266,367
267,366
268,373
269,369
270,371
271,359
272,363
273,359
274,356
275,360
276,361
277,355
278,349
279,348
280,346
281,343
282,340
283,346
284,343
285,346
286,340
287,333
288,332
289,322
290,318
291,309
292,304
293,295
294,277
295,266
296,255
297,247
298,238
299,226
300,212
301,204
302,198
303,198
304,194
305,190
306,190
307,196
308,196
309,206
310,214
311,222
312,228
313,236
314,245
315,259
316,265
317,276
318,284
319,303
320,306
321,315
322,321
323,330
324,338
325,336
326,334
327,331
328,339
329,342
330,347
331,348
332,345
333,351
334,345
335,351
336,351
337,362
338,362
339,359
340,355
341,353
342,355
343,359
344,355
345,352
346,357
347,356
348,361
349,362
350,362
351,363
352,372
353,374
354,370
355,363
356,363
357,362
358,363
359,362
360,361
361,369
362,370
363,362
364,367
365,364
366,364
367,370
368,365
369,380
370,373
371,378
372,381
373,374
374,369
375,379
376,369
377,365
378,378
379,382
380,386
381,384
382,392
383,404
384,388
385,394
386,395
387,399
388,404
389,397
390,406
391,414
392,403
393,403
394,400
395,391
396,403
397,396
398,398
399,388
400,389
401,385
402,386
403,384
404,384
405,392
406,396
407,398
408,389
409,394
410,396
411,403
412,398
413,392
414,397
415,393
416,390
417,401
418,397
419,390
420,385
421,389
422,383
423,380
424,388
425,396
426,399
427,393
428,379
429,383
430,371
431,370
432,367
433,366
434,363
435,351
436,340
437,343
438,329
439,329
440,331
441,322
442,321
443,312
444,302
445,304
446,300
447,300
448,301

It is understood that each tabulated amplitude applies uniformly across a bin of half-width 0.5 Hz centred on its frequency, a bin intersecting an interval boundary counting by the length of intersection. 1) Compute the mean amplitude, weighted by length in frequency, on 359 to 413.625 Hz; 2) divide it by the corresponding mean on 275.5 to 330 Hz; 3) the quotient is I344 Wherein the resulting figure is 1.4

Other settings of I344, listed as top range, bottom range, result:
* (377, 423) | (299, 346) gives 1.34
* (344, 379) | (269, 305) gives 1.20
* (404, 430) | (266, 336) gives 1.30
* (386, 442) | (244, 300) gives 1.13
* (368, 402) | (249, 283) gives 1.08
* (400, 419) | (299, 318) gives 1.78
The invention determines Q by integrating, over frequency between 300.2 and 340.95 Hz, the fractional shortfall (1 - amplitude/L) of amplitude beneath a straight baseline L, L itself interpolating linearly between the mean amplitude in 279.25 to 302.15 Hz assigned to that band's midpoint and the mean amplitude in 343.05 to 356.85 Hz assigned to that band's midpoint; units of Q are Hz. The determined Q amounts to 5.44 Hz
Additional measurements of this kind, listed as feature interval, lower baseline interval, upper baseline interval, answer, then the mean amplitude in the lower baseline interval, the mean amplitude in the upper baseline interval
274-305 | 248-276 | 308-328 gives 2.7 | 363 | 281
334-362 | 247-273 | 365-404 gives 1.4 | 363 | 387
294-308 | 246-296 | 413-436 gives 5.4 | 348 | 382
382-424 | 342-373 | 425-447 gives -4.7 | 365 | 346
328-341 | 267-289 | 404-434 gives 0.5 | 352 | 388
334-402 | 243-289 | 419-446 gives -3.5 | 357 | 357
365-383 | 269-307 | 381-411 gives 0.0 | 299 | 395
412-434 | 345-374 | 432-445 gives -2.9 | 366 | 334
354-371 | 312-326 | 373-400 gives -0.5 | 292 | 391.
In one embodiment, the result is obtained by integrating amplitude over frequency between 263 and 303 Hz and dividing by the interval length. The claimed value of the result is 320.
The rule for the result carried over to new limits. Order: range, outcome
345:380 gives 368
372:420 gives 392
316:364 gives 347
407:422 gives 394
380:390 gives 395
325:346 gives 350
